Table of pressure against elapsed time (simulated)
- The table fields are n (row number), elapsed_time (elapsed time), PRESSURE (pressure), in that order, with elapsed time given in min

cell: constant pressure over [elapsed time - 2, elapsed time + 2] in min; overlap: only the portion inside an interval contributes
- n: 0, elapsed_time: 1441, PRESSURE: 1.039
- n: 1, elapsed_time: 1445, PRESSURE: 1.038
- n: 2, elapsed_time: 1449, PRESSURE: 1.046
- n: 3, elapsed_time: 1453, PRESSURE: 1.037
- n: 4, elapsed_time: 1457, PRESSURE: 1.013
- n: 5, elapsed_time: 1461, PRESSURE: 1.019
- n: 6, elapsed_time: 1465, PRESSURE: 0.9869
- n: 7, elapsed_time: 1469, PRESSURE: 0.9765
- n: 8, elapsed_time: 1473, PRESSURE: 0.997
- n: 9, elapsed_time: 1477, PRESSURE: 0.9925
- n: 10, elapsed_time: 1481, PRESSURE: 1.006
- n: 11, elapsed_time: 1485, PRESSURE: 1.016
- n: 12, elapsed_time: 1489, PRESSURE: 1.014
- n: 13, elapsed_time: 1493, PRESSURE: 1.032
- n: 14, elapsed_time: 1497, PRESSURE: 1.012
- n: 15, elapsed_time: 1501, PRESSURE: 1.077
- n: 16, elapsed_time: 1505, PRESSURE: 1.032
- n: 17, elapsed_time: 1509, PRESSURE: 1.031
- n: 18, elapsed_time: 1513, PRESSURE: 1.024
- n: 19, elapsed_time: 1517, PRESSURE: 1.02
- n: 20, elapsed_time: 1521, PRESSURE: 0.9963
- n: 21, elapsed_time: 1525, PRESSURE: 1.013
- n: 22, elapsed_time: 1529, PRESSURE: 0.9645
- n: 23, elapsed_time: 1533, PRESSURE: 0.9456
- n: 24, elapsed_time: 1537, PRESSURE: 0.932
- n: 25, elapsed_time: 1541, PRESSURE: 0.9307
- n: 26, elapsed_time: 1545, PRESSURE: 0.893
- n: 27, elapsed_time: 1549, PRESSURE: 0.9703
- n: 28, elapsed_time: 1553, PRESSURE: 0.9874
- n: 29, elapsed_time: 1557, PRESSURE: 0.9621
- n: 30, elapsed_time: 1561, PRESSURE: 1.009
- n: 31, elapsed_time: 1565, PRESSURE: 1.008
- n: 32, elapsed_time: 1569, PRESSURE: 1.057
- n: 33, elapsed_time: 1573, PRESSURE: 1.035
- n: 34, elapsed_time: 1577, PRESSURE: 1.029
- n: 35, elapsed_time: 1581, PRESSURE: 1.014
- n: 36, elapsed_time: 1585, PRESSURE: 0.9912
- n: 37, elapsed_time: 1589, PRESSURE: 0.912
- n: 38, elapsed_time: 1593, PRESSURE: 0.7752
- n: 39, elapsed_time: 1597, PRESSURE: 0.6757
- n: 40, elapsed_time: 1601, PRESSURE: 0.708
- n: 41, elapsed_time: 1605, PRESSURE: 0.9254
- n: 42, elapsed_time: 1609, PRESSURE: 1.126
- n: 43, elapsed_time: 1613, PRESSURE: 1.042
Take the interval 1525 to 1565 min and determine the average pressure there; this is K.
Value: 0.961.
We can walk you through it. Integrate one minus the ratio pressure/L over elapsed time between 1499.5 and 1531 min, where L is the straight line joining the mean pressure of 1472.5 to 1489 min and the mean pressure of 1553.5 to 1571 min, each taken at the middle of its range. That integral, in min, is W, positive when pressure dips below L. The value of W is -0.4 min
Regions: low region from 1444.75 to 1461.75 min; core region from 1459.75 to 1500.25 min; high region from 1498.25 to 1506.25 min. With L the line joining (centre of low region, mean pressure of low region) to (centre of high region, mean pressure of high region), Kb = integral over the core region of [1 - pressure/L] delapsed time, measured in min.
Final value 1.4 min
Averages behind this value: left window 1.03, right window 1.05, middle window 1.01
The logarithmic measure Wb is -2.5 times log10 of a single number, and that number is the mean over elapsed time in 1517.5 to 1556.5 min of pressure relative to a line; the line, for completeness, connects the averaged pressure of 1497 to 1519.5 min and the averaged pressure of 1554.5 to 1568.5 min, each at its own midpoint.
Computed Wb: 0.06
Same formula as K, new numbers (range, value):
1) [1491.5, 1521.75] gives 1.03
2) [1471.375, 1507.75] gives 1.02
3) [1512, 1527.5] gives 1.01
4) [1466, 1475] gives 0.987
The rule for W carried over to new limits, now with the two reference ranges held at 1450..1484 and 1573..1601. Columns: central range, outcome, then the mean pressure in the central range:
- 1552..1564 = -0.86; 0.988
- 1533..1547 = 0.24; 0.922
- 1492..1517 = -1.62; 1.03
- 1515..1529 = -0.71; 1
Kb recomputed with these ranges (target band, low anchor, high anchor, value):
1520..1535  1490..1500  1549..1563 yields 0.4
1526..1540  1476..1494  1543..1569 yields 0.5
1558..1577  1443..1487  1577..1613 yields -1.9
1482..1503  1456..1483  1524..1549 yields -1.0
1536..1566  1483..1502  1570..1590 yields 1.5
